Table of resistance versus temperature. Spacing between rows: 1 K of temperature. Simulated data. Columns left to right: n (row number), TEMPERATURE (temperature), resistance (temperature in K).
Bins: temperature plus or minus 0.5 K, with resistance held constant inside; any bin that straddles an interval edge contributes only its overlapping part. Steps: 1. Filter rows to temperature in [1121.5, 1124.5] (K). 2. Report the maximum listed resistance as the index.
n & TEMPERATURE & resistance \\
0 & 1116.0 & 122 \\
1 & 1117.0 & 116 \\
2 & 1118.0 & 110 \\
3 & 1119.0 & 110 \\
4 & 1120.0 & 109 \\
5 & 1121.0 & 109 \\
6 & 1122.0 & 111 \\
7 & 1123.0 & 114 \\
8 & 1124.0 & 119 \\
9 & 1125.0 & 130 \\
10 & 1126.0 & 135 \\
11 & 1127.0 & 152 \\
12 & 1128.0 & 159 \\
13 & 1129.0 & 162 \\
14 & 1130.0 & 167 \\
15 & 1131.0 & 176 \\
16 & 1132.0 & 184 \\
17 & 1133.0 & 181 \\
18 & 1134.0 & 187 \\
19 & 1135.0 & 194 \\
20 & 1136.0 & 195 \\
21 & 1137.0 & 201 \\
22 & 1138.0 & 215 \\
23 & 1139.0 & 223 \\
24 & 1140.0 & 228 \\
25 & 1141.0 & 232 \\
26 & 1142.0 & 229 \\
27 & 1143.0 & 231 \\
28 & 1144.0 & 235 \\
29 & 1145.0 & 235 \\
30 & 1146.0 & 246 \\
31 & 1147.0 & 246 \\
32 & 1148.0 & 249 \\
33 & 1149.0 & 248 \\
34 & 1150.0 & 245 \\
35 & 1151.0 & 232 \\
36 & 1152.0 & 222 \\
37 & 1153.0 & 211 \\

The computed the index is 119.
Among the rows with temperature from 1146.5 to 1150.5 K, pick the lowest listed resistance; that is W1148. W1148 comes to 245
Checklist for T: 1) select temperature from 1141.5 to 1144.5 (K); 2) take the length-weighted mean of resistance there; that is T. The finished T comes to 232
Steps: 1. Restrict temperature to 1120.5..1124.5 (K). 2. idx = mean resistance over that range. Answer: 113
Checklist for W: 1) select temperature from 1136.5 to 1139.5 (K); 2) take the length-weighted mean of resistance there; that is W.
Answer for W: 213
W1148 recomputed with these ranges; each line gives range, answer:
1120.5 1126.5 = 109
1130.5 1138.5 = 176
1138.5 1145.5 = 223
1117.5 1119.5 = 110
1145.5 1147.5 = 246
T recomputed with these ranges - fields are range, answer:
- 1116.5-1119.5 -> 112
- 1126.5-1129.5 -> 158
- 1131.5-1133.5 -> 182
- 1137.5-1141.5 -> 224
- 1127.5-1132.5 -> 170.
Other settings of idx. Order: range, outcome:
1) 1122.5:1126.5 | 124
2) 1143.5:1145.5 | 235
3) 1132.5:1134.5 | 184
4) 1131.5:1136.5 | 188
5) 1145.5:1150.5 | 247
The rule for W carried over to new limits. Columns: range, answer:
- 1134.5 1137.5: 197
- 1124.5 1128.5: 144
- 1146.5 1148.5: 248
